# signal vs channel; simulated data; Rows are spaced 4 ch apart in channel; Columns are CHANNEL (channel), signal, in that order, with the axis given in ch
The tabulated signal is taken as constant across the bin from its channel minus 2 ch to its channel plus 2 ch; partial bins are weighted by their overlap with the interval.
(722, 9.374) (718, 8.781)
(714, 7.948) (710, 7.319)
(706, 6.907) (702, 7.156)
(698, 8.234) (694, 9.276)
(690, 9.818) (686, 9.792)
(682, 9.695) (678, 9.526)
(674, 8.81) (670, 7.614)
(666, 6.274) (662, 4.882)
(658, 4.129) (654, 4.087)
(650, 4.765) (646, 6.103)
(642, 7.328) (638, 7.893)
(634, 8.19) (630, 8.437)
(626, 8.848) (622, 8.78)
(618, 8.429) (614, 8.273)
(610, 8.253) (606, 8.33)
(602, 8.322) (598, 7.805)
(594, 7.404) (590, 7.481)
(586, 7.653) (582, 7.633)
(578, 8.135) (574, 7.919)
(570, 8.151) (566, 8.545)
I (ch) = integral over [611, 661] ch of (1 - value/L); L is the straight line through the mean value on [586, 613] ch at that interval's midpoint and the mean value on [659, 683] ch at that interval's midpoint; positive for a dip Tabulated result 4.3 ch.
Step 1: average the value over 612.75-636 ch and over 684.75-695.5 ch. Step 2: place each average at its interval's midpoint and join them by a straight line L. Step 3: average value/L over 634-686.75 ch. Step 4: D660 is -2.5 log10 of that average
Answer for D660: 0.30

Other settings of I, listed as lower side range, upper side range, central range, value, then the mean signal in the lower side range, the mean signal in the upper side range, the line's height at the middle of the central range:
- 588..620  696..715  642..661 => 6.7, 8.04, 7.49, 7.78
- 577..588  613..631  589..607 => 0.5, 7.78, 8.58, 8.09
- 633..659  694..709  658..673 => 1.2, 6.06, 7.67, 6.63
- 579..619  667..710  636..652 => 3.4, 7.95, 8.56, 8.26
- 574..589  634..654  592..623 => -4.1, 7.8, 6.45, 7.24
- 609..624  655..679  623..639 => -0.9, 8.45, 6.65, 7.93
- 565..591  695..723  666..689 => -2.7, 7.92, 7.96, 7.95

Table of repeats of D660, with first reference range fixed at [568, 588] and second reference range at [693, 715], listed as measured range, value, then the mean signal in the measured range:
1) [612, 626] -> -0.09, 8.54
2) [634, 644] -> 0.01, 7.73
